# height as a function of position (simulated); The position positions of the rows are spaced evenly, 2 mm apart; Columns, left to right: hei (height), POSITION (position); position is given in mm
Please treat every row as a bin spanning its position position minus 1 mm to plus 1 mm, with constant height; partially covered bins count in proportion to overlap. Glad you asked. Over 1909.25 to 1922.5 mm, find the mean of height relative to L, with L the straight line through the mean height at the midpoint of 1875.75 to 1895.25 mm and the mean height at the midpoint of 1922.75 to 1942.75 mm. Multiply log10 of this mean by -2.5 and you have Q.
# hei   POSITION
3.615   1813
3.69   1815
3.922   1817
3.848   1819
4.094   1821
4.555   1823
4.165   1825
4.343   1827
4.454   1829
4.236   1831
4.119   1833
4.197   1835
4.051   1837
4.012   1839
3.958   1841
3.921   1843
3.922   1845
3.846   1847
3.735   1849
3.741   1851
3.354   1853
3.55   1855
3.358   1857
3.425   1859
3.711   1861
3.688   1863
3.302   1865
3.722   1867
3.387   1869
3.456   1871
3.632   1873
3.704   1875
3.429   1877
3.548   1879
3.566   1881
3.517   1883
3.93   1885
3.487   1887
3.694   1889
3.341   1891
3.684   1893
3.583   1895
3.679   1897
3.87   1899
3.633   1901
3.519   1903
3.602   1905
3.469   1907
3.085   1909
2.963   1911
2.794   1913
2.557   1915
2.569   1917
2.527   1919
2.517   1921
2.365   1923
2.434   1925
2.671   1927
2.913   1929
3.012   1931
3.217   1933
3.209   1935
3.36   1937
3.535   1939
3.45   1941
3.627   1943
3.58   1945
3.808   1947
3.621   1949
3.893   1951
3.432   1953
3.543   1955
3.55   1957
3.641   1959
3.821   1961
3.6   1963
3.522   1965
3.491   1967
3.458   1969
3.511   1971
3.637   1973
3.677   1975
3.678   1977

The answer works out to 0.21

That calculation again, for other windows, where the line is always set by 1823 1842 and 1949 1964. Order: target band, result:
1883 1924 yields 0.193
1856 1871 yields 0.156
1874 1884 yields 0.124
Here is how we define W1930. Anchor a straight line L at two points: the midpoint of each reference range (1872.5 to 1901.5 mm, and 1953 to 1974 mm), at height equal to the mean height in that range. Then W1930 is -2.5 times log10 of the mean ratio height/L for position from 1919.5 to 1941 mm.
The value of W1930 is 0.218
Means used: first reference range 3.62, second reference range 3.57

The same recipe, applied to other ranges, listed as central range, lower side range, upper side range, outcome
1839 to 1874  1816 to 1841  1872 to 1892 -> 0.063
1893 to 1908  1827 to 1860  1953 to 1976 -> 0.033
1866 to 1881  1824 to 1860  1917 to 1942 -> -0.001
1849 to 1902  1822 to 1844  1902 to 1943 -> 0.009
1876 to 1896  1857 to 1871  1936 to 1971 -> -0.013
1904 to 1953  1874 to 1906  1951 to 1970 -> 0.153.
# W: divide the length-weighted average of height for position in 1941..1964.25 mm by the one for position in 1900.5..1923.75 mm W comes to 1.2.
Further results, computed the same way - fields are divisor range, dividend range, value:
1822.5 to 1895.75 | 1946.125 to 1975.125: 0.96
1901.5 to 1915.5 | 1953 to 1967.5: 1.13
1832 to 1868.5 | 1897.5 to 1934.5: 0.80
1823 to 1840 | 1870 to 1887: 0.85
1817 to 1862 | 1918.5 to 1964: 0.83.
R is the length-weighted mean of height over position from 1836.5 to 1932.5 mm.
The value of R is 3.4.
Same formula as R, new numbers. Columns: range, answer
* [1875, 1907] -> 3.6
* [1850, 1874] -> 3.53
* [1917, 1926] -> 2.47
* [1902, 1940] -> 2.96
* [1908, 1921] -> 2.73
